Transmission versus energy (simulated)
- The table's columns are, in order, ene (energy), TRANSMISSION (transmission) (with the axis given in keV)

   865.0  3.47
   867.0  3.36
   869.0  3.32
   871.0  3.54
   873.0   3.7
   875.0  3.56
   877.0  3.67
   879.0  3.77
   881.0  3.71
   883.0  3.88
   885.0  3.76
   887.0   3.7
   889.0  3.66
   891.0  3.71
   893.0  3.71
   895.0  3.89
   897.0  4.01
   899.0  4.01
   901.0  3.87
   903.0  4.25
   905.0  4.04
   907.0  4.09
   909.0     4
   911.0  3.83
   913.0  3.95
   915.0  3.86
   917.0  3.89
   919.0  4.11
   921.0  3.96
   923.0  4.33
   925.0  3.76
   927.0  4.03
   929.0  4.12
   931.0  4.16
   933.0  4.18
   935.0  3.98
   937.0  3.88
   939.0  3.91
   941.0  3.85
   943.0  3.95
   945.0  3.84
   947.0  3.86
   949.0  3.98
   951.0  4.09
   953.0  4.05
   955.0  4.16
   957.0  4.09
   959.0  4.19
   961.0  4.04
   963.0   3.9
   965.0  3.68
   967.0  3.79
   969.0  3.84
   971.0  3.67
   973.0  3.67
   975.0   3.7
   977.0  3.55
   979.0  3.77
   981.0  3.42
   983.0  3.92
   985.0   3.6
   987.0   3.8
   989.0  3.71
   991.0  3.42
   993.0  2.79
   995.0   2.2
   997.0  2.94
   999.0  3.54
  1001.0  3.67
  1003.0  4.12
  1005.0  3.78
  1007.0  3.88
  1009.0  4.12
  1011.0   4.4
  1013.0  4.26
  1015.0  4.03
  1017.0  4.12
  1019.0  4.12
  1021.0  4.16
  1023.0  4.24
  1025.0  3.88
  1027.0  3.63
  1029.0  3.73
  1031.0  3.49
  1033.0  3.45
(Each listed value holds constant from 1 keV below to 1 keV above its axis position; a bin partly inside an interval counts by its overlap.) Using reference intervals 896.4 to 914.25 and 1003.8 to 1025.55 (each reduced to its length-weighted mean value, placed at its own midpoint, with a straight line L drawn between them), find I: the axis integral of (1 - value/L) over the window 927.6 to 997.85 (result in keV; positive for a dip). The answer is 4.9 keV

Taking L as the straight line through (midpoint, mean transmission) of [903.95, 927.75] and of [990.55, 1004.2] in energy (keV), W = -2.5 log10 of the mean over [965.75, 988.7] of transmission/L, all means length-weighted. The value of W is -0.085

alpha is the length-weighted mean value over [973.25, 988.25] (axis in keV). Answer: 3.68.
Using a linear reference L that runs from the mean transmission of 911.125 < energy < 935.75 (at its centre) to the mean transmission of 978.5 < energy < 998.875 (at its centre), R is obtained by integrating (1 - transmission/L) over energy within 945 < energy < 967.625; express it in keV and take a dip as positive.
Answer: -1.82 keV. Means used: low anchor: 4.02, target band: 3.98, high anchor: 3.35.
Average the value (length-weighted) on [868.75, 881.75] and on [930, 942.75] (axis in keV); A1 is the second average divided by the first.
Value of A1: 1.10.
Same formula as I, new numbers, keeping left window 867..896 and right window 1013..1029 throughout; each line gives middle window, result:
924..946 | -0.9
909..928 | -1.0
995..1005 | 1.3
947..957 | -0.5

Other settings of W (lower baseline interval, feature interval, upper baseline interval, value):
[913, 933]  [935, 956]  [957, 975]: -0.01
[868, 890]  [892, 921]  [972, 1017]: -0.09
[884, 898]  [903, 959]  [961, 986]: -0.07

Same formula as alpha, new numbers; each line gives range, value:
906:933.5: 4.02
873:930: 3.89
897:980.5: 3.95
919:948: 3.99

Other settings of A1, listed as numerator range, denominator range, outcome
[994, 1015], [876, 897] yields 0.99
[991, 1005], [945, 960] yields 0.81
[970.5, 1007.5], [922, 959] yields 0.88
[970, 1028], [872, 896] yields 1.00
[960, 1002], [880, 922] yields 0.91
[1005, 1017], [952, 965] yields 1.02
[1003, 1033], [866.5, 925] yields 1.04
